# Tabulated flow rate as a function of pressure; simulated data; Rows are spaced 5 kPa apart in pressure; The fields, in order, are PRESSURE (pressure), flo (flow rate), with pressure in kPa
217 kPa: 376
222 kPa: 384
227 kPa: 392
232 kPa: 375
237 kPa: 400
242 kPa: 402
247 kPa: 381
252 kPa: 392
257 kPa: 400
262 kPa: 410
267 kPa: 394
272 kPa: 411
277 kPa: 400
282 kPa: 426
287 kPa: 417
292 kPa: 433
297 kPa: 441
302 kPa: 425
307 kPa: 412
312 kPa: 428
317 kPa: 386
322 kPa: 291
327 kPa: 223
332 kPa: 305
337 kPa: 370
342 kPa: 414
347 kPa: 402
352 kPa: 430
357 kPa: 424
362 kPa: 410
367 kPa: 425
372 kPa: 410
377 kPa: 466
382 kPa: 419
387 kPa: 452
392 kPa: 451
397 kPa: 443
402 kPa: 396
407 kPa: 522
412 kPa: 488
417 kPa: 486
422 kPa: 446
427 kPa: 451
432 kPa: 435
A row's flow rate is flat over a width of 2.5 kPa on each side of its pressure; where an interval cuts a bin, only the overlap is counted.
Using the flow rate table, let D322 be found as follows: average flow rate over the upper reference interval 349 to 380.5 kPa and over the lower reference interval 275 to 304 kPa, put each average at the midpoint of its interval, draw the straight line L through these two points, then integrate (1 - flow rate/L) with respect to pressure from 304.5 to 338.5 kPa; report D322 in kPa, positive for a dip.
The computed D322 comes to 6.5 kPa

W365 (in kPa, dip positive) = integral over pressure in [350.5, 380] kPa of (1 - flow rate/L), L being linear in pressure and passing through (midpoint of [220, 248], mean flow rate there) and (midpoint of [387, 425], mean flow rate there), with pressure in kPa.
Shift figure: 1.1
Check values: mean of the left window 390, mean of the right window 461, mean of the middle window 427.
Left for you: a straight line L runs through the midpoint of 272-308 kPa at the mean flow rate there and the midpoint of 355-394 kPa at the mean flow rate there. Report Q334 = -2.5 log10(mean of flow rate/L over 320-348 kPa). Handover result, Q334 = 0.28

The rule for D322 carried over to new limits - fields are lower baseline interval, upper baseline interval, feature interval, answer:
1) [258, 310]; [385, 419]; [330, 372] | 4.13 kPa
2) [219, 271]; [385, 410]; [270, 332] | 4.05 kPa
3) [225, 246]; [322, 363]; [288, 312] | -3.26 kPa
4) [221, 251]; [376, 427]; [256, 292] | -0.49 kPa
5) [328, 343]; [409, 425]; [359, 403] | -1.63 kPa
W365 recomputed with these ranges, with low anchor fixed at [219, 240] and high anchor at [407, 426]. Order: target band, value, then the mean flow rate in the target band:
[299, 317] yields 0.35 kPa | 417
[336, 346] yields 1.02 kPa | 397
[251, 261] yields 0.05 kPa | 399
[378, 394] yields 0.71 kPa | 443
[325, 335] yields 3.78 kPa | 271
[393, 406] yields 0.96 kPa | 435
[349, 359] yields 0.49 kPa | 426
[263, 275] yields 0.10 kPa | 403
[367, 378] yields 0.62 kPa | 431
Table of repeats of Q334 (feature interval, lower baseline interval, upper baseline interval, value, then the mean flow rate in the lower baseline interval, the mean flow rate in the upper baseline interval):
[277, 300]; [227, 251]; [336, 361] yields -0.07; 390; 410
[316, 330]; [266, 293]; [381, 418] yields 0.42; 414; 458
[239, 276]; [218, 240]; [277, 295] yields 0.02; 387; 422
